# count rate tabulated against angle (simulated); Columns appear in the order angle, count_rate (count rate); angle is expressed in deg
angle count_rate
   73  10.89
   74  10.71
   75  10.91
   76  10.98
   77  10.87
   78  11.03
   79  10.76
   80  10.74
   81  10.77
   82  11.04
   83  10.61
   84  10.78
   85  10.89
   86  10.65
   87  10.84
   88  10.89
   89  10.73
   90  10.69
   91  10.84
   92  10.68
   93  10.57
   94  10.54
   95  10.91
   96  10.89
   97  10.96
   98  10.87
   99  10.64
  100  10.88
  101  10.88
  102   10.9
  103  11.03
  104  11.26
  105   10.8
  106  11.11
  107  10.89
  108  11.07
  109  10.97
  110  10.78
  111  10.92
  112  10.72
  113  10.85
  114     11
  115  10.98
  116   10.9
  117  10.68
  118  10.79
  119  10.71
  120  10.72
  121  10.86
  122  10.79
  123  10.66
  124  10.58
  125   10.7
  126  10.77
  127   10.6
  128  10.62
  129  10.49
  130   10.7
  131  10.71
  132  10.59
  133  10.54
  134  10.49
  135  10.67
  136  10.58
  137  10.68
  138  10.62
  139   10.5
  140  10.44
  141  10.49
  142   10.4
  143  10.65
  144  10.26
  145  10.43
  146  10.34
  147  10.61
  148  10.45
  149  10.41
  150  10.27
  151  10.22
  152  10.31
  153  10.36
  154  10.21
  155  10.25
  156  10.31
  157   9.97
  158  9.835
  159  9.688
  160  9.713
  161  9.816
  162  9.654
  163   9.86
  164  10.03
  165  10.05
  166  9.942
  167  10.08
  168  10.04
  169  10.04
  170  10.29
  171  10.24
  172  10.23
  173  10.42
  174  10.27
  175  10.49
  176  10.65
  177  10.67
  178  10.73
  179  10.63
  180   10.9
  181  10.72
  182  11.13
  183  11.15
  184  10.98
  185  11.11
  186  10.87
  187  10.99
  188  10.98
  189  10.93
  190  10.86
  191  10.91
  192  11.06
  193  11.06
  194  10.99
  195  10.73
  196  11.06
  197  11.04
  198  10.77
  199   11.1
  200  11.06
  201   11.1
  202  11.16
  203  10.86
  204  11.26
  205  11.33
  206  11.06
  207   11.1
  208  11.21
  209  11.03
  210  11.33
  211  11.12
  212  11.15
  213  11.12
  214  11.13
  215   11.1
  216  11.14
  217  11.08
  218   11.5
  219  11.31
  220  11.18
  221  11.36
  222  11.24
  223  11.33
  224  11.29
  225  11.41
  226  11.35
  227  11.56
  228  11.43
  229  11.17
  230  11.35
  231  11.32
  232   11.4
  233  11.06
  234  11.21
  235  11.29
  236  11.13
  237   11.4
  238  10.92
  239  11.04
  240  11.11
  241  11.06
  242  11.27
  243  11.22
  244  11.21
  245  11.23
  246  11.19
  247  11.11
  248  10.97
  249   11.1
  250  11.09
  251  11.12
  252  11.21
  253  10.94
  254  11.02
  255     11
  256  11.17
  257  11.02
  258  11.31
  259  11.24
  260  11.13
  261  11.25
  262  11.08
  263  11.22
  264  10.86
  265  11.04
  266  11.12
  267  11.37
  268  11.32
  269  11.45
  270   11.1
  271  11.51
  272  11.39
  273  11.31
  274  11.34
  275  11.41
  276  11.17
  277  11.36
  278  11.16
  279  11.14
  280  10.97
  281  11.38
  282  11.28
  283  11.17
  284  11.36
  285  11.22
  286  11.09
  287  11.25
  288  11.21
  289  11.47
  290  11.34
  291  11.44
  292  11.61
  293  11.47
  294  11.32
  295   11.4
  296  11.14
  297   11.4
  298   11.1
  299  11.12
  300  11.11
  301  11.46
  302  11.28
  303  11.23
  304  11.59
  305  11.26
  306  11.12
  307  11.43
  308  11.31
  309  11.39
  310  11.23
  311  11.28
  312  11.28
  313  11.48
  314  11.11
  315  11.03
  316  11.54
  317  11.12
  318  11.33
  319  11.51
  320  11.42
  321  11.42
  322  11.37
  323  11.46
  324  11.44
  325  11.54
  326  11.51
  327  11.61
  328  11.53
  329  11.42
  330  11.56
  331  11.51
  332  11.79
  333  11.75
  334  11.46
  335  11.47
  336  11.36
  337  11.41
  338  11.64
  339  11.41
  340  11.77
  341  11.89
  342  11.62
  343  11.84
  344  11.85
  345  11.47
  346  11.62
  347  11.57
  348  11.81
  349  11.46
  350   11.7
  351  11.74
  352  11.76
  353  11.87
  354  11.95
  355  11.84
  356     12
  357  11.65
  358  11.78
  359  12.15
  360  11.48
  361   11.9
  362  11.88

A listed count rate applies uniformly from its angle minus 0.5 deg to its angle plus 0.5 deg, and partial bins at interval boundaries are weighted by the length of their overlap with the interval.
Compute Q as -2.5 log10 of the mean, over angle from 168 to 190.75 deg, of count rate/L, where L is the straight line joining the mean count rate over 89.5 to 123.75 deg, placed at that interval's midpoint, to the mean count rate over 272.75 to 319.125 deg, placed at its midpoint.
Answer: 0.03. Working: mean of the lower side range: 10.8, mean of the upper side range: 11.3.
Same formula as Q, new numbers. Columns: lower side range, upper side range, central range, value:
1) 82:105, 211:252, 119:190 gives 0.05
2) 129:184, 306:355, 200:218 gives -0.04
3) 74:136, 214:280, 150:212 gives 0.04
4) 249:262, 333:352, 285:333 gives 0.01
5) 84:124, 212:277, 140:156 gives 0.06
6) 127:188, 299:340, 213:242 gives -0.04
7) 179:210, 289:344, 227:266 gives 0.00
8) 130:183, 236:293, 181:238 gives -0.04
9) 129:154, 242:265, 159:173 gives 0.07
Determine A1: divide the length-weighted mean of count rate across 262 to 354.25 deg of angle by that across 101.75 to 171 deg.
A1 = 1.09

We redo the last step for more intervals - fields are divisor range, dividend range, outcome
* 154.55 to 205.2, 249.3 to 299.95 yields 1.06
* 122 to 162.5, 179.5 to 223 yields 1.07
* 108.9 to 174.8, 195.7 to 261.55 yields 1.07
